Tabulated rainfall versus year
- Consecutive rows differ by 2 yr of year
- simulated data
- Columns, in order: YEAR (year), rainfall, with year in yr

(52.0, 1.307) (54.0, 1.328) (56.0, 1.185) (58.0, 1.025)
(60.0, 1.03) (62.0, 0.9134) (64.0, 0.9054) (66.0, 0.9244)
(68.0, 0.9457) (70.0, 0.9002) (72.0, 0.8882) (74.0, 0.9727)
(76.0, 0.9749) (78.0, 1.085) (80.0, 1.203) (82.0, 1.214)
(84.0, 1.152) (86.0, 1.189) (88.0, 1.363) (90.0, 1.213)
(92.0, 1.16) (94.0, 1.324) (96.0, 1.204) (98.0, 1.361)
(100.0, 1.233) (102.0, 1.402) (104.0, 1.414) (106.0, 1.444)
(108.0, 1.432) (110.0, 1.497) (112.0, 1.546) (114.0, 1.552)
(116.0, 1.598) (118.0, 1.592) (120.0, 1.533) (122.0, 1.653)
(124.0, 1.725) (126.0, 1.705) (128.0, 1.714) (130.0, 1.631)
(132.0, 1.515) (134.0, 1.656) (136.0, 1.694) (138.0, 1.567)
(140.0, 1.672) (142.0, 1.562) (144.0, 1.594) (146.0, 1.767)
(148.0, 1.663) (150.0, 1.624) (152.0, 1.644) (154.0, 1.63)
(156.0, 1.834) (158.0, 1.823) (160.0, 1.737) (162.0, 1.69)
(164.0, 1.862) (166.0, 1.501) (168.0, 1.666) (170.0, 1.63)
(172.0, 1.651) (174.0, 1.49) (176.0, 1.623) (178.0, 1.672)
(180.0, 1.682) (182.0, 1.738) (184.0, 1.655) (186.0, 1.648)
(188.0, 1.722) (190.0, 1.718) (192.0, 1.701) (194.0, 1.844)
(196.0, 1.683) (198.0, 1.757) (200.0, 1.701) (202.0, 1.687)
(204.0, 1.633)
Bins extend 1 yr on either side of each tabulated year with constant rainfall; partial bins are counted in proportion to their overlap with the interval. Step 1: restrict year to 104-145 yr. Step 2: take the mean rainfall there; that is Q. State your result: 1.59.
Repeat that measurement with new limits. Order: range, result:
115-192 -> 1.66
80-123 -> 1.38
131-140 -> 1.62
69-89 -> 1.09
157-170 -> 1.71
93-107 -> 1.34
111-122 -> 1.57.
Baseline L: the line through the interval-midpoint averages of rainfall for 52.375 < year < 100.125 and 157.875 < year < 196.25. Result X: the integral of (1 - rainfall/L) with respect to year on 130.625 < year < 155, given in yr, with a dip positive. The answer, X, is -2.3 yr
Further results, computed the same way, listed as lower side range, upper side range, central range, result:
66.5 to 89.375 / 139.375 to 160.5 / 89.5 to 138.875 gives -4.0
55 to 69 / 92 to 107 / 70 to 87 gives 1.0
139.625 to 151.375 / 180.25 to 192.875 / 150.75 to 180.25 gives -0.1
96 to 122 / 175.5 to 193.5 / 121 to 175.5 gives -2.8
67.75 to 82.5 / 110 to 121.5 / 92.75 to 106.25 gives 0.1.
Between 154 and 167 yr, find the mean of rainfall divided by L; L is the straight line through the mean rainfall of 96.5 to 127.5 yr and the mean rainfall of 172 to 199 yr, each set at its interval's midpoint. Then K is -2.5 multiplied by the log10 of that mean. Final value -0.07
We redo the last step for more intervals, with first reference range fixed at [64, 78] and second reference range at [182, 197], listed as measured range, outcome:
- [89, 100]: -0.14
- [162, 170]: -0.08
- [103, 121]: -0.24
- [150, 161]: -0.16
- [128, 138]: -0.21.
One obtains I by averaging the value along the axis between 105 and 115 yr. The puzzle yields 1.49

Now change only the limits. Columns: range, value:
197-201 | 1.73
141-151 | 1.64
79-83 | 1.21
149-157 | 1.68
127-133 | 1.62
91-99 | 1.26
